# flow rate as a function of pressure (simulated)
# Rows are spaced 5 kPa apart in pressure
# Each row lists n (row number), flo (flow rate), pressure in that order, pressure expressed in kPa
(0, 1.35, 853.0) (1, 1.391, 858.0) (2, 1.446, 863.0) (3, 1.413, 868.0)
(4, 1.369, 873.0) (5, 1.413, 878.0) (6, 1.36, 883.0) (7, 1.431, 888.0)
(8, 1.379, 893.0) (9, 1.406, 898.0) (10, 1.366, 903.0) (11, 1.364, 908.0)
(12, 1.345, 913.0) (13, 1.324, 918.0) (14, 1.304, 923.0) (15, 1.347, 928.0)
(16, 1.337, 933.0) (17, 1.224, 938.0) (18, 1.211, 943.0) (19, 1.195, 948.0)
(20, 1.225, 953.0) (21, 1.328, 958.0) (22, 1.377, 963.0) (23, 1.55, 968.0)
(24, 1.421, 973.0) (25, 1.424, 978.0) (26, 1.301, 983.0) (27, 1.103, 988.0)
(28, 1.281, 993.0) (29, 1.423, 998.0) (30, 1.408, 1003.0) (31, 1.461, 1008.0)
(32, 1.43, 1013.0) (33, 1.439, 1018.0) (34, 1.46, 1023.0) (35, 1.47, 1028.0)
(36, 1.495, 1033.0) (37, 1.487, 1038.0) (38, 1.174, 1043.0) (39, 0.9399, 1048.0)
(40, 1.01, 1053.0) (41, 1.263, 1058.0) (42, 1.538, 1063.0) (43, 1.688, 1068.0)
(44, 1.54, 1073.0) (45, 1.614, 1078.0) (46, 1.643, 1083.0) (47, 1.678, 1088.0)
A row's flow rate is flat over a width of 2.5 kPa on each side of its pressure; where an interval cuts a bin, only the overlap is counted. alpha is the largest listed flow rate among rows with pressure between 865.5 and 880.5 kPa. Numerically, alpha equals 1.413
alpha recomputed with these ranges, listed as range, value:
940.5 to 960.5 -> 1.328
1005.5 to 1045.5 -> 1.495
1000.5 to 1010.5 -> 1.461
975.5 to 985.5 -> 1.424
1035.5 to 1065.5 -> 1.538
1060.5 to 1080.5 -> 1.688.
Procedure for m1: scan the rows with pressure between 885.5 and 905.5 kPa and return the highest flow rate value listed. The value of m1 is 1.431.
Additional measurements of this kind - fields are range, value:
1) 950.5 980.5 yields 1.55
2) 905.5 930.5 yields 1.364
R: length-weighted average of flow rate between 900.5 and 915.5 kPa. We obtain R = 1.36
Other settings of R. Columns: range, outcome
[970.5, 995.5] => 1.31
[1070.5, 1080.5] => 1.58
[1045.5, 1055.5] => 0.975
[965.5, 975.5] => 1.49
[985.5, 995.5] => 1.19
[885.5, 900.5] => 1.41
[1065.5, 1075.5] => 1.61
